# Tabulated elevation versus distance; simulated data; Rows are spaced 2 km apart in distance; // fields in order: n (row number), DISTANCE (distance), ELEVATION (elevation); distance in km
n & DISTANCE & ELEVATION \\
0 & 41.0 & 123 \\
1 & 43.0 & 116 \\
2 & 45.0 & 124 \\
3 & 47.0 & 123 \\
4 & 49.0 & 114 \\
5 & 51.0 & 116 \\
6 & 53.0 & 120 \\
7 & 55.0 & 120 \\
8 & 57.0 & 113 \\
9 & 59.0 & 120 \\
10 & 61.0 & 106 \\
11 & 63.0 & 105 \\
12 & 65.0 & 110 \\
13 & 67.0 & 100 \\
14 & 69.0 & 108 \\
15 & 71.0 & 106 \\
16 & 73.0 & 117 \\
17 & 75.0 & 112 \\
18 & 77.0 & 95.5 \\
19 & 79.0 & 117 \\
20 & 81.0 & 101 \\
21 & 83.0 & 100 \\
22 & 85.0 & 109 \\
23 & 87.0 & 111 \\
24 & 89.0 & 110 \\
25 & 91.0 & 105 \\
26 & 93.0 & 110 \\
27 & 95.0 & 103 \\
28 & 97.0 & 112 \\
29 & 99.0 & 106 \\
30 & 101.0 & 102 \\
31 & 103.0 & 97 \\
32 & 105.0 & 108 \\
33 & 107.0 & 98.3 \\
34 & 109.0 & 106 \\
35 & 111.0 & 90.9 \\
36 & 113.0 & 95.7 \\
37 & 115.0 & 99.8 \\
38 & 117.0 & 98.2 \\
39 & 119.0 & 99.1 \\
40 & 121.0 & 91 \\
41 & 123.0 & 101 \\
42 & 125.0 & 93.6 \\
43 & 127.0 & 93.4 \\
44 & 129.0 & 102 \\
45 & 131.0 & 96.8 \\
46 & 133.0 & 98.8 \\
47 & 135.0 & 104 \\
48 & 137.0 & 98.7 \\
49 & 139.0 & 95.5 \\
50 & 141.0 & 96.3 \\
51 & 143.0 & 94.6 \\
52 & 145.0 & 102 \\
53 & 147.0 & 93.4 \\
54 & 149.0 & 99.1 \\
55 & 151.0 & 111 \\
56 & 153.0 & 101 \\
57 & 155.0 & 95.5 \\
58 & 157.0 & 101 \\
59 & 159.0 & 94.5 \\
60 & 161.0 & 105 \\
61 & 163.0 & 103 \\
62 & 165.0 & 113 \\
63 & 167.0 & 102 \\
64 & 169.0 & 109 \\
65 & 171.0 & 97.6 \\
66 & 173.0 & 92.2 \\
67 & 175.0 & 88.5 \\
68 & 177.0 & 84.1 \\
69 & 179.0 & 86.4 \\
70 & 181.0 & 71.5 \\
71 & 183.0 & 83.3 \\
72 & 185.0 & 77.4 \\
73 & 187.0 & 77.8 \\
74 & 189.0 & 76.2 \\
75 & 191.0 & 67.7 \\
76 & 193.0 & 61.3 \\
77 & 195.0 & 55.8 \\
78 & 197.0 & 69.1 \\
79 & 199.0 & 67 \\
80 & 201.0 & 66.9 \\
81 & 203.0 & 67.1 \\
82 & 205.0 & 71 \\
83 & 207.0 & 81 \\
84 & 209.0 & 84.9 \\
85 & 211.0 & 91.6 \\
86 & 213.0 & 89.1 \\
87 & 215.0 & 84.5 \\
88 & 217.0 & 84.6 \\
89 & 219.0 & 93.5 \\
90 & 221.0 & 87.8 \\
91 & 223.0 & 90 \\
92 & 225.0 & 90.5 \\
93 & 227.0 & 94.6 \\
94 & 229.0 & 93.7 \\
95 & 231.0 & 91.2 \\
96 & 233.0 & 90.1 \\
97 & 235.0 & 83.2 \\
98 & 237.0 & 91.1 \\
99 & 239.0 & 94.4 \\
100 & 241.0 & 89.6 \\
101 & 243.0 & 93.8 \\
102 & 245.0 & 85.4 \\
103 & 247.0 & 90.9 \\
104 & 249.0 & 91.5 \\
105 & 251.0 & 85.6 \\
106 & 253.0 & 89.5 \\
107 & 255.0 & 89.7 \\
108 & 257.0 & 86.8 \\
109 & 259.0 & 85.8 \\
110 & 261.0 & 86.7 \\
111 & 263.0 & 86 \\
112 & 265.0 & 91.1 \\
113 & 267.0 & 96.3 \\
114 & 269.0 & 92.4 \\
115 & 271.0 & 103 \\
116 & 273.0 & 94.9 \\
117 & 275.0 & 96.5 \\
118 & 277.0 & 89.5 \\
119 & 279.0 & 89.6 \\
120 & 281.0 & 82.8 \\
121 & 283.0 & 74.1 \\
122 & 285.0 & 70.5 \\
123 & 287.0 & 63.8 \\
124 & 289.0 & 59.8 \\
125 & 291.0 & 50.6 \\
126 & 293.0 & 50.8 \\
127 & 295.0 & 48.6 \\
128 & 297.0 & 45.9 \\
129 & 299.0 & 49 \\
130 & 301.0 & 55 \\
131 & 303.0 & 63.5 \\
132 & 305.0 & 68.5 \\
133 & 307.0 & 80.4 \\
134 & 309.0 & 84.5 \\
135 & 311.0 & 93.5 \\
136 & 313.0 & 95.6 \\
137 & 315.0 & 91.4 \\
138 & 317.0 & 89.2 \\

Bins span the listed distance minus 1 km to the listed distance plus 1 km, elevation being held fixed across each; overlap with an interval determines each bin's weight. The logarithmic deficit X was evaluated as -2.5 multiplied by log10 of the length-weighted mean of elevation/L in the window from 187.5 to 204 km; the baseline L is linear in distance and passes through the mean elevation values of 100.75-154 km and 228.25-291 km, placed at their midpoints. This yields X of 0.355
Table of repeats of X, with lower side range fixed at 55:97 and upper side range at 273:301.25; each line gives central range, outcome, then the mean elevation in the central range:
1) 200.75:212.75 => 0.06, 78.5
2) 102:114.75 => 0.03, 99.3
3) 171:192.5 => 0.09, 80.9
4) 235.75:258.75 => -0.19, 89.6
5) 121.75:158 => -0.03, 98.7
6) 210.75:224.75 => -0.10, 88.7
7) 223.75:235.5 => -0.16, 90.9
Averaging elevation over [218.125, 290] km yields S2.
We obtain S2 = 87.9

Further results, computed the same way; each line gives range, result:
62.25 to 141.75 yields 103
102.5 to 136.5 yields 98.5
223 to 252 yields 90.4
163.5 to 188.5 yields 90.2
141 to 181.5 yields 97.5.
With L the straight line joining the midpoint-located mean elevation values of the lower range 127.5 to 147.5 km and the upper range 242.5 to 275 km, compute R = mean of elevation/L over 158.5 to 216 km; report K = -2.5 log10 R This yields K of 0.15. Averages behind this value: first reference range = 98.2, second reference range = 90.7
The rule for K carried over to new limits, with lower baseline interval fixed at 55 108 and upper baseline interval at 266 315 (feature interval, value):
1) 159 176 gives -0.075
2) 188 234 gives 0.087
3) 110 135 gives 0.043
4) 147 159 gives -0.044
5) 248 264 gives -0.092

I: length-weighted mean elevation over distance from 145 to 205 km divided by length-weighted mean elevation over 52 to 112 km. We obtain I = 0.81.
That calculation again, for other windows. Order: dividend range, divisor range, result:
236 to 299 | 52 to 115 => 0.76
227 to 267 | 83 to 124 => 0.87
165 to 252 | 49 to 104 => 0.78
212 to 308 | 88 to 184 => 0.83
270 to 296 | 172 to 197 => 0.98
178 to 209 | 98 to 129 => 0.73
